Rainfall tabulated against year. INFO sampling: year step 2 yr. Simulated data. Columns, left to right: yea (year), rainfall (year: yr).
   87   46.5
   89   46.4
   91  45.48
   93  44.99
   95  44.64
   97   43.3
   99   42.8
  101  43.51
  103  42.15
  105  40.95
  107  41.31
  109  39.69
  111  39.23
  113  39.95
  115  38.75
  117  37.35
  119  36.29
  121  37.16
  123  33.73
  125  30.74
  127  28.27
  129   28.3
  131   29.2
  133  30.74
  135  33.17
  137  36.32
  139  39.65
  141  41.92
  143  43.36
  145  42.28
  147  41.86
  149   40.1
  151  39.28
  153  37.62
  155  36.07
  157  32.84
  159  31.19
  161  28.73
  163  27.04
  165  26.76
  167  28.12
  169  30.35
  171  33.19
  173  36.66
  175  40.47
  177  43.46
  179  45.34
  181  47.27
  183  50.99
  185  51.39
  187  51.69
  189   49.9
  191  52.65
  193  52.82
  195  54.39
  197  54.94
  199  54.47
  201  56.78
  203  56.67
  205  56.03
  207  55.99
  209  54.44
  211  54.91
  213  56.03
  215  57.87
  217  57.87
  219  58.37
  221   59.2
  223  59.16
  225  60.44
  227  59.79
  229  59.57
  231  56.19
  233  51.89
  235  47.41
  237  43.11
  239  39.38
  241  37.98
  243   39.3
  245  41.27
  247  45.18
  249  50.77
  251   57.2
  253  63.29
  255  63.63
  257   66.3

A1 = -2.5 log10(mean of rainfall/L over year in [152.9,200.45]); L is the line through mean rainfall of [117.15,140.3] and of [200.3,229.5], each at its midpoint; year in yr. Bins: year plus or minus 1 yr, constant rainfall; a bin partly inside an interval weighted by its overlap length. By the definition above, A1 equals 0.13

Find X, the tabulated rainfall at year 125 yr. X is 30.74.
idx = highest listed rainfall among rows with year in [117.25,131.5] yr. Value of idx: 37.16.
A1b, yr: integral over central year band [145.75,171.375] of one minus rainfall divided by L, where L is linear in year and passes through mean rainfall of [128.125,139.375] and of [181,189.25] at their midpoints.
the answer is 4.64 yr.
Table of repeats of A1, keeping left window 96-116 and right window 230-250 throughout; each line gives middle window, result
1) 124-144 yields 0.23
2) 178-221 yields -0.22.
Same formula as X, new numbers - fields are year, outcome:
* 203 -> 56.67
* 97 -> 43.3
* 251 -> 57.2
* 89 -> 46.4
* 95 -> 44.64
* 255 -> 63.63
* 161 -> 28.73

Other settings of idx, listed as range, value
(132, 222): 59.2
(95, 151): 44.64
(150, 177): 43.46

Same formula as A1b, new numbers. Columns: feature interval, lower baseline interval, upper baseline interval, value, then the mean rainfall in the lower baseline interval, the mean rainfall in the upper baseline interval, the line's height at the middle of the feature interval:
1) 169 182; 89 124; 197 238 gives 2.58 yr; 40.8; 55.8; 50.1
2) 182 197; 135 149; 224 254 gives -2.34 yr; 40.3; 50.2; 45.1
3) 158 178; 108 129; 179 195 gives 6.06 yr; 35.7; 50.8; 46.6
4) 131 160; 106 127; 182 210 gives 3.87 yr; 37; 53.8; 43.1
